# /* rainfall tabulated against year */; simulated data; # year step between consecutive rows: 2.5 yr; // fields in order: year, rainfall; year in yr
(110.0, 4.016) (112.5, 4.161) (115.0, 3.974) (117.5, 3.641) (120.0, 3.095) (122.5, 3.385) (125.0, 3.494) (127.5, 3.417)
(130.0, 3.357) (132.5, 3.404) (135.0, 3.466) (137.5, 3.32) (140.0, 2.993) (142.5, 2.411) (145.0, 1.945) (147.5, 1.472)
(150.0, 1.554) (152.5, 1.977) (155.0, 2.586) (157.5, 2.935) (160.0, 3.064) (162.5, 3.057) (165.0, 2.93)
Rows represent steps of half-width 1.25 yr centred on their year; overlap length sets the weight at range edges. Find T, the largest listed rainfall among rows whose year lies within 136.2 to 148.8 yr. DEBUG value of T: 3.32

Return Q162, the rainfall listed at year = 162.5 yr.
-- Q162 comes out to 3.057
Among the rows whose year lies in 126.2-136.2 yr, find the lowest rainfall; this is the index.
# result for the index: 3.357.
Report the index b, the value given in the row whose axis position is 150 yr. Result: 1.554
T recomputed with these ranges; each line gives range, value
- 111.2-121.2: 4.161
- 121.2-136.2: 3.494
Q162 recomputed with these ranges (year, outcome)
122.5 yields 3.385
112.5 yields 4.161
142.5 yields 2.411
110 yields 4.016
